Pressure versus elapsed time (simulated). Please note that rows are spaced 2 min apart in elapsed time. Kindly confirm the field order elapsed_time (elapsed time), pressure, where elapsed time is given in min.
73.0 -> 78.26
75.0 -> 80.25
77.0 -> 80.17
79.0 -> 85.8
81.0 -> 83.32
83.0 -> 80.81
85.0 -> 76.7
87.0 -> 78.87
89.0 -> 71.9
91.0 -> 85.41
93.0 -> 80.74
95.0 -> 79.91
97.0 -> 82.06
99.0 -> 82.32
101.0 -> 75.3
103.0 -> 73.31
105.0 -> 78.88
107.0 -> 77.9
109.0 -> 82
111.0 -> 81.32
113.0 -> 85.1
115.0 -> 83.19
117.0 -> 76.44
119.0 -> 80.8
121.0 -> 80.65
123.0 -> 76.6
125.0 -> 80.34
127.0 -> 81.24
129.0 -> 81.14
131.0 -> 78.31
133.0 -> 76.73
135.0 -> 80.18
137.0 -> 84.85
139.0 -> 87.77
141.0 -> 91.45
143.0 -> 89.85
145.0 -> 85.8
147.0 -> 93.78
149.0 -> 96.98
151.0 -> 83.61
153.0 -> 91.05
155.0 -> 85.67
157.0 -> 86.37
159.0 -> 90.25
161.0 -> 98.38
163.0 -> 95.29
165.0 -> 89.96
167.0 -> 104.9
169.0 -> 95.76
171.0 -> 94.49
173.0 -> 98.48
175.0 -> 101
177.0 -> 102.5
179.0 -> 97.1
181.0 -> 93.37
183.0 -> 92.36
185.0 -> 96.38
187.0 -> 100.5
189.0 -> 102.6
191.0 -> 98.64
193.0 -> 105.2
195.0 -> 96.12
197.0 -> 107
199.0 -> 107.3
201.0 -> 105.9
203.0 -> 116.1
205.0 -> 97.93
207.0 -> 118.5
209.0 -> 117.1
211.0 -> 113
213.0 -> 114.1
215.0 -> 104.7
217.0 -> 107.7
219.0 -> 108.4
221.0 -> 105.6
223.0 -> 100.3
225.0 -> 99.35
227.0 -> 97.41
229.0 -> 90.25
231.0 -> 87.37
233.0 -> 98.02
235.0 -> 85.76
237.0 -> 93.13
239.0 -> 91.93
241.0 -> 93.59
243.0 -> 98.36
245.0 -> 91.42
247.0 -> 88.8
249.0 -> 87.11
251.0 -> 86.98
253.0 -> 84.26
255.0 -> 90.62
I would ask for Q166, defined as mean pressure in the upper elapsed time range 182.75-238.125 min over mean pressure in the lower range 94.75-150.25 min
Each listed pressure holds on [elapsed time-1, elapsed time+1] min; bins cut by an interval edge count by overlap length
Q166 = 1.2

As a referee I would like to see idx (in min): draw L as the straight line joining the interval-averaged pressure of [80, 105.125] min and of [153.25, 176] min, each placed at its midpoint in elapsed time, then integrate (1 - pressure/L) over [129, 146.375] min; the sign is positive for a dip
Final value 0.9 min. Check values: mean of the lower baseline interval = 79.2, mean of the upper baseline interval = 94.5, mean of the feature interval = 84.4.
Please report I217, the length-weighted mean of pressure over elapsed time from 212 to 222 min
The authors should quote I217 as 108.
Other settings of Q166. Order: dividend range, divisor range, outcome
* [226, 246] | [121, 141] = 1.14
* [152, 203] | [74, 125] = 1.22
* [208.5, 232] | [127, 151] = 1.21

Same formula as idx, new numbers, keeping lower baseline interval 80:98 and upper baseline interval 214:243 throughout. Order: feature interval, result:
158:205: -4.1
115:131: 0.9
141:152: -0.4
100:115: 0.5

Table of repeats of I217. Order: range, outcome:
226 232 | 91.7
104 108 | 78.4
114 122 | 80.3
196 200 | 107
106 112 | 80.4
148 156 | 89.3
